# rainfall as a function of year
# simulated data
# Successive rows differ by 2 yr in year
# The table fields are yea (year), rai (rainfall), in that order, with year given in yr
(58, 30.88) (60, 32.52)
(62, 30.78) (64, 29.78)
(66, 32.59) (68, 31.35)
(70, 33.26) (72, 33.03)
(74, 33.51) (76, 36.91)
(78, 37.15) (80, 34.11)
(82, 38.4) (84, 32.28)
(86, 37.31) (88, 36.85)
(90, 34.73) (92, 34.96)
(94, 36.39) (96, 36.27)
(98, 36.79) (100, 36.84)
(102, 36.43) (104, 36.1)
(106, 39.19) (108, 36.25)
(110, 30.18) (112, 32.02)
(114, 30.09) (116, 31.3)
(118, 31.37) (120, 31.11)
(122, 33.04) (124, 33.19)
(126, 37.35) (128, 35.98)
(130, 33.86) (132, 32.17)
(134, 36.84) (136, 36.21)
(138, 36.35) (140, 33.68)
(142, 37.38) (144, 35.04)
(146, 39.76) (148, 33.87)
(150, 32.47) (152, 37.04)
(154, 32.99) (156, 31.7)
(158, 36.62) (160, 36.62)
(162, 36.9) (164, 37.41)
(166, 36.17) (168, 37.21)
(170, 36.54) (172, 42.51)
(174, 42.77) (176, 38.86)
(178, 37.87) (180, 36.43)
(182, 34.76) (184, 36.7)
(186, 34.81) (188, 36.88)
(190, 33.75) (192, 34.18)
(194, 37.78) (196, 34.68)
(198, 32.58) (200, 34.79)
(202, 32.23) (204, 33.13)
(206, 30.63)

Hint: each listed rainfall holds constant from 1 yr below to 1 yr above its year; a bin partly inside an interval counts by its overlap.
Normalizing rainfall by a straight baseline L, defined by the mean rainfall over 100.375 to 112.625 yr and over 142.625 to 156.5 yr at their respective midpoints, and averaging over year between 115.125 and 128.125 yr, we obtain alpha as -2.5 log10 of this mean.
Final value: 0.06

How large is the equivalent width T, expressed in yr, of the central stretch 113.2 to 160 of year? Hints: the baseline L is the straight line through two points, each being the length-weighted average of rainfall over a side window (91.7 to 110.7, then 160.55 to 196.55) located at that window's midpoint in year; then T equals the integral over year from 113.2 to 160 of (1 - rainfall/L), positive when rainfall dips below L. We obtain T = 2.72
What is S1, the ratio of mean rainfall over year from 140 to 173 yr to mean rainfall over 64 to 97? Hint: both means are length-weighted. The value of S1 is 1.0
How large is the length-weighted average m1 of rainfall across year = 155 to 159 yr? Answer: 34.2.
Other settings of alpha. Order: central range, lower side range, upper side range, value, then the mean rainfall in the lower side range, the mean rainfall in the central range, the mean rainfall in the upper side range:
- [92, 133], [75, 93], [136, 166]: 0.04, 35.9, 34.3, 35.6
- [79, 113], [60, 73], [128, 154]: -0.08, 31.9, 35.6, 35.3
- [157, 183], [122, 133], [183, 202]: -0.09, 34.4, 37.7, 35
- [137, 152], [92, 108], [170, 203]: 0.03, 36.7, 35.6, 36.4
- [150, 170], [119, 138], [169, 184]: 0.04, 34.5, 35.7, 38.4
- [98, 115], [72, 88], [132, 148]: 0.03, 35.6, 34.8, 36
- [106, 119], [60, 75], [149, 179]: 0.06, 32.1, 32.4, 36.9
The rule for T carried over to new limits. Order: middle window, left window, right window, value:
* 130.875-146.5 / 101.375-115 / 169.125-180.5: 0.3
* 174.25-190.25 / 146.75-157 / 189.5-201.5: -1.1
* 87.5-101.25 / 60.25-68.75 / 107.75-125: -2.0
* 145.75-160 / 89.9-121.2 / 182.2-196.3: 0.1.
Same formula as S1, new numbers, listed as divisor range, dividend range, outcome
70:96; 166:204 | 1.03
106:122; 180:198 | 1.09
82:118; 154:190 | 1.06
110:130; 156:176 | 1.15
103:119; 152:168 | 1.07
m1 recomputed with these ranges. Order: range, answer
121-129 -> 34.9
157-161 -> 36.6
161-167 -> 36.8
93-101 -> 36.6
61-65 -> 30.3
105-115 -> 33.5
